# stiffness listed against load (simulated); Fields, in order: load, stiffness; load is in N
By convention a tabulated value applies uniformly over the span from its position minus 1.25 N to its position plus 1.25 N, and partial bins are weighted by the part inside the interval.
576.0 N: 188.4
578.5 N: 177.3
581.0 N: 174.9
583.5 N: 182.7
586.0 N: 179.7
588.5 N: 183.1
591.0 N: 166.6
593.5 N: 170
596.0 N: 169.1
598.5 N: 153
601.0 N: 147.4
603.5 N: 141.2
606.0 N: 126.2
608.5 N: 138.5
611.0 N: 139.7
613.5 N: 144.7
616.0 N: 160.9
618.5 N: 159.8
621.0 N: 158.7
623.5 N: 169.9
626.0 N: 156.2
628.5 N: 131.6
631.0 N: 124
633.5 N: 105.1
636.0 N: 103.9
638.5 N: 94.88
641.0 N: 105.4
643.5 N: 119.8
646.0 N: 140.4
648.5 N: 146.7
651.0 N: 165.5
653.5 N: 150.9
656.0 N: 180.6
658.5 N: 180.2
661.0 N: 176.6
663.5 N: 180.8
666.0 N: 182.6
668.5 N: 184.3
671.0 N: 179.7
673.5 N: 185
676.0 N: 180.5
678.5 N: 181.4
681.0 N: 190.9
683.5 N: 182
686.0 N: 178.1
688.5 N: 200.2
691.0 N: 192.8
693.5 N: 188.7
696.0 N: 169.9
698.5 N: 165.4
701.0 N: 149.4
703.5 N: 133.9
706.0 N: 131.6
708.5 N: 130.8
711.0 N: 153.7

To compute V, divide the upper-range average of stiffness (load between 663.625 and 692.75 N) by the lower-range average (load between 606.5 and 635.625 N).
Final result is 1.3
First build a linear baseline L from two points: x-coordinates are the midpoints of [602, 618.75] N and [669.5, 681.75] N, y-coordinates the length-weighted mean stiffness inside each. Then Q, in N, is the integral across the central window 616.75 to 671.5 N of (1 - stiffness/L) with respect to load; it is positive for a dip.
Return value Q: 4.9 N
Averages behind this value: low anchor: 144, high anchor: 183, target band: 150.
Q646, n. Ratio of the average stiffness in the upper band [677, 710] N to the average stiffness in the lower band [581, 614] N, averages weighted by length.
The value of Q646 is 1.07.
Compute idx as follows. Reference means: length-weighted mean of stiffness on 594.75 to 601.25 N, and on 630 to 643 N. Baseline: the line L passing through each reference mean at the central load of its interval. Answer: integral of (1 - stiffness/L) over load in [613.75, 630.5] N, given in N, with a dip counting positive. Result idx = -3.7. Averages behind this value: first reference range 158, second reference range 107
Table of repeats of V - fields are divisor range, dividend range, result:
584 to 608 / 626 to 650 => 0.76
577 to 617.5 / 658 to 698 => 1.15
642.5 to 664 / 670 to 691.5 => 1.16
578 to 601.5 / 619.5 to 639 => 0.77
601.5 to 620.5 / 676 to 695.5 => 1.29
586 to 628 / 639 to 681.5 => 1.06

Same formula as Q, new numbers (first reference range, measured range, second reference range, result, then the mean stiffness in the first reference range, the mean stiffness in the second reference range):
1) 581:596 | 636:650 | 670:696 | 4.7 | 176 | 185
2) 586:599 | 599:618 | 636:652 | 1.5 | 170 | 126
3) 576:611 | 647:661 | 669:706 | 0.5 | 162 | 176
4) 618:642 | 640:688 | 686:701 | -3.4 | 130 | 180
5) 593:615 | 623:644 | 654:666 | 5.3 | 147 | 178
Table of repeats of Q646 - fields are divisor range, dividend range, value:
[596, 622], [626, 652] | 0.84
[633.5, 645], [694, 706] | 1.45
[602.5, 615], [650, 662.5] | 1.24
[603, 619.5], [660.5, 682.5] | 1.27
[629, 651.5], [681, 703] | 1.46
